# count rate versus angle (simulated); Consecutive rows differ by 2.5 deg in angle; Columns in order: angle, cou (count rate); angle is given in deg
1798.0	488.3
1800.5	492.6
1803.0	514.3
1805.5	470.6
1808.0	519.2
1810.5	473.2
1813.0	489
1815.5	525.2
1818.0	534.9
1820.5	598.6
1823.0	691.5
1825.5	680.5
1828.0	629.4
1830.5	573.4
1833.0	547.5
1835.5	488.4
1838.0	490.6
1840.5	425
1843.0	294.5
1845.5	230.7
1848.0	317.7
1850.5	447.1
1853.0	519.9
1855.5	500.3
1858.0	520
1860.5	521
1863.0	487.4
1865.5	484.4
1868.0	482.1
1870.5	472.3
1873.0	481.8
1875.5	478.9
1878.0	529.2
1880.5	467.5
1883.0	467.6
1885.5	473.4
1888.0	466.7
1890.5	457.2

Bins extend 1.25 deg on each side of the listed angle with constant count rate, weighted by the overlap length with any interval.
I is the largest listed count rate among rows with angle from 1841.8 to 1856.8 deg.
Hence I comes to 519.9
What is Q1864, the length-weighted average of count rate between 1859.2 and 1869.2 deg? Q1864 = 494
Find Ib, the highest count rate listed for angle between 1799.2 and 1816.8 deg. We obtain 525.2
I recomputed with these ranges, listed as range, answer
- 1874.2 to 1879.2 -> 529.2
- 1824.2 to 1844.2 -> 680.5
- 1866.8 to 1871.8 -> 482.1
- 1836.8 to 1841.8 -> 490.6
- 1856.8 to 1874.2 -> 521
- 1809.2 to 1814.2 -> 489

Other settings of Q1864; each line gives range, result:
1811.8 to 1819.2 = 516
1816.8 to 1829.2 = 627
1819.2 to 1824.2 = 643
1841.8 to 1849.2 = 281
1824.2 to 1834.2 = 608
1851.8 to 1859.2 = 513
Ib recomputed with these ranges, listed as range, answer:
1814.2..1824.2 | 691.5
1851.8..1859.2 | 520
